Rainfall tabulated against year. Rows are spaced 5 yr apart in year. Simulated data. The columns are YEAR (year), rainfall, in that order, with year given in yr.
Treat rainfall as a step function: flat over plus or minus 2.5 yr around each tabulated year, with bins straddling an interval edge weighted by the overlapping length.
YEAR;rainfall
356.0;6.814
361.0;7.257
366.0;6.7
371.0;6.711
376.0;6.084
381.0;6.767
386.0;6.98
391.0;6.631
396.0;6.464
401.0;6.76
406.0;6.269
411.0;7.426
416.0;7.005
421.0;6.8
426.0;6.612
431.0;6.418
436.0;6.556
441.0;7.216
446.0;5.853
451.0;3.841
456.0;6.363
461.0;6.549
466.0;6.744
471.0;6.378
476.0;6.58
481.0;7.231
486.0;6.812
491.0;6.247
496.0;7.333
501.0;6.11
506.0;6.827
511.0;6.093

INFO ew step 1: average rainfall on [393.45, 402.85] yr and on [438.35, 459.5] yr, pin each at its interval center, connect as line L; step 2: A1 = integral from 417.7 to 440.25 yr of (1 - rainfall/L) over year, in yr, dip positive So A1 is -1.9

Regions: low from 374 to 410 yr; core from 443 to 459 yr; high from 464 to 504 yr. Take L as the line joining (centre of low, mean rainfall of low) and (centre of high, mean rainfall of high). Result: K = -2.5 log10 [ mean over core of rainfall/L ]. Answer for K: 0.217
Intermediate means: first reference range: 6.61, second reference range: 6.68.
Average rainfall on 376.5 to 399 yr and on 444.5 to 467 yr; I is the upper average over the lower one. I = 0.87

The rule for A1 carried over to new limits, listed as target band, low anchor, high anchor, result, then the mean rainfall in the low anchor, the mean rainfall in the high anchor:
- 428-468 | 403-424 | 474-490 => 3.8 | 6.87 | 6.82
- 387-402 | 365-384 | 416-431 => 0.0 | 6.57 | 6.71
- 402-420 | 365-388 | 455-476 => -0.8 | 6.64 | 6.53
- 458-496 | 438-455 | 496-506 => -2.9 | 5.73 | 6.6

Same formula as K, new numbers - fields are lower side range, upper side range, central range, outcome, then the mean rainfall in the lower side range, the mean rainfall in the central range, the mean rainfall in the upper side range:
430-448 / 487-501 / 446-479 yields 0.09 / 6.54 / 6.08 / 6.67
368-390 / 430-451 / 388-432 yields -0.05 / 6.64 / 6.72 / 6.2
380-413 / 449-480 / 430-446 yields -0.04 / 6.75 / 6.62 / 6.17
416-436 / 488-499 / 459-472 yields 0.02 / 6.65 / 6.58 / 6.76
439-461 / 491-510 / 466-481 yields -0.07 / 5.87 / 6.65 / 6.64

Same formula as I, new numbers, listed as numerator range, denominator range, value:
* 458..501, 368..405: 1.01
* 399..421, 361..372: 1.00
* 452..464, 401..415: 0.90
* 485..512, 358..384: 0.98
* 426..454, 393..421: 0.89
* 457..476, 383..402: 0.98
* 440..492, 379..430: 0.94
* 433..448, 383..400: 0.98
